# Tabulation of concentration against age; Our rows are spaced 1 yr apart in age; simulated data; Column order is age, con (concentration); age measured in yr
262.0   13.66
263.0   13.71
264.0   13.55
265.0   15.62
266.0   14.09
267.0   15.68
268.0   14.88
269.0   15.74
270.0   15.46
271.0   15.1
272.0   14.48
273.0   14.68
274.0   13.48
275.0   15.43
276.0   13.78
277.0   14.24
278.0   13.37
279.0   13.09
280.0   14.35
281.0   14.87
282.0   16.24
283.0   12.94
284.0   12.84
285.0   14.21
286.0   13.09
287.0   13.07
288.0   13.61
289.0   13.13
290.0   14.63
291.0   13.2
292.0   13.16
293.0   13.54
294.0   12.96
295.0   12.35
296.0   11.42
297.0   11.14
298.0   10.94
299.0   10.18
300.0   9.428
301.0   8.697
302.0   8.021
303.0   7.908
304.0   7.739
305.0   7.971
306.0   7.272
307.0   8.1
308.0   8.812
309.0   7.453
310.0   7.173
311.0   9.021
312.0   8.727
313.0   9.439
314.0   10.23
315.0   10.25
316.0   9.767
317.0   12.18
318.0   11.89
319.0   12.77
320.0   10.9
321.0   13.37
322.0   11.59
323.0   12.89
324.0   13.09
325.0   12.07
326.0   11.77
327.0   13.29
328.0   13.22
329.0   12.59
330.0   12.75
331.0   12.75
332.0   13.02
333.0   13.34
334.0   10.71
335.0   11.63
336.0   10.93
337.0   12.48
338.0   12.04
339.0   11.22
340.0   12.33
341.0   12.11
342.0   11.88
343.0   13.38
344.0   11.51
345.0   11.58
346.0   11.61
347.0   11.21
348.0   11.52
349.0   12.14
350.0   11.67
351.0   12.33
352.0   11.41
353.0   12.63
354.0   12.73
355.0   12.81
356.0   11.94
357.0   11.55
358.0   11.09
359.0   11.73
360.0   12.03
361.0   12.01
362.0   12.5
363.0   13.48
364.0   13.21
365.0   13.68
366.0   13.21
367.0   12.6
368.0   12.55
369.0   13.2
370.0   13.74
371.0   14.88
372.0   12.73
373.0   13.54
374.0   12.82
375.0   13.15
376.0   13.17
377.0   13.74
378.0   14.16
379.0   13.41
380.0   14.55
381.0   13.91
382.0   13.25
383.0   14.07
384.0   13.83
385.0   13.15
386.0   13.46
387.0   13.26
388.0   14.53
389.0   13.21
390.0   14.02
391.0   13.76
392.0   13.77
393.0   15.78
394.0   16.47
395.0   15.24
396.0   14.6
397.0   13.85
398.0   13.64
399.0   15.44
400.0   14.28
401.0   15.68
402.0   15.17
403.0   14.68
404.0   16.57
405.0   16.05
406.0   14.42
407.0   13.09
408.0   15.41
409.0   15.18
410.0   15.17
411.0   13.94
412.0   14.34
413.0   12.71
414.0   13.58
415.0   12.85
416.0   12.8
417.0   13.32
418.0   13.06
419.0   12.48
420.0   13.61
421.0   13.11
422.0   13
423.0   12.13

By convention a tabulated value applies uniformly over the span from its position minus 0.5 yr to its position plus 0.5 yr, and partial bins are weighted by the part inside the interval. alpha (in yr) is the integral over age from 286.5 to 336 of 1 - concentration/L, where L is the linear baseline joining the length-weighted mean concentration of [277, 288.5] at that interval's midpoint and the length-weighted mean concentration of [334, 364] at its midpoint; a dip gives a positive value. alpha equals 7.1 yr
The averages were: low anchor 13.8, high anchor 12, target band 11.1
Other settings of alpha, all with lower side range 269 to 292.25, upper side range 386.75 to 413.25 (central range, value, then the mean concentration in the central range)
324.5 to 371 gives 6.7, 12.3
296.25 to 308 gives 4.4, 8.91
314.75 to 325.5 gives 1.8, 11.9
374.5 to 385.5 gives 0.7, 13.7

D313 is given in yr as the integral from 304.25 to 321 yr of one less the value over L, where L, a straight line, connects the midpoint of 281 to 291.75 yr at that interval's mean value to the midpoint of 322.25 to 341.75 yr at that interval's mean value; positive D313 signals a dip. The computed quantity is 4.3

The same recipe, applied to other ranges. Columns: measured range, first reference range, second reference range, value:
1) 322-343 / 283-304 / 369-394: 0.6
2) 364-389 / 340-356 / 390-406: 0.3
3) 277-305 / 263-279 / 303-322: 0.2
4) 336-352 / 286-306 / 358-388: 0.7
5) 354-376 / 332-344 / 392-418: 0.4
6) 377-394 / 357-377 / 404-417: -0.6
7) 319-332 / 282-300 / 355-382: 0.3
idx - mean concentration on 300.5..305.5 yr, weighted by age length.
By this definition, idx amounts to 8.07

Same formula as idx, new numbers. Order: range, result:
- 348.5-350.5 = 11.9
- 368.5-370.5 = 13.5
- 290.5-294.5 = 13.2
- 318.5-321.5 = 12.3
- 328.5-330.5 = 12.7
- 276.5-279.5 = 13.6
